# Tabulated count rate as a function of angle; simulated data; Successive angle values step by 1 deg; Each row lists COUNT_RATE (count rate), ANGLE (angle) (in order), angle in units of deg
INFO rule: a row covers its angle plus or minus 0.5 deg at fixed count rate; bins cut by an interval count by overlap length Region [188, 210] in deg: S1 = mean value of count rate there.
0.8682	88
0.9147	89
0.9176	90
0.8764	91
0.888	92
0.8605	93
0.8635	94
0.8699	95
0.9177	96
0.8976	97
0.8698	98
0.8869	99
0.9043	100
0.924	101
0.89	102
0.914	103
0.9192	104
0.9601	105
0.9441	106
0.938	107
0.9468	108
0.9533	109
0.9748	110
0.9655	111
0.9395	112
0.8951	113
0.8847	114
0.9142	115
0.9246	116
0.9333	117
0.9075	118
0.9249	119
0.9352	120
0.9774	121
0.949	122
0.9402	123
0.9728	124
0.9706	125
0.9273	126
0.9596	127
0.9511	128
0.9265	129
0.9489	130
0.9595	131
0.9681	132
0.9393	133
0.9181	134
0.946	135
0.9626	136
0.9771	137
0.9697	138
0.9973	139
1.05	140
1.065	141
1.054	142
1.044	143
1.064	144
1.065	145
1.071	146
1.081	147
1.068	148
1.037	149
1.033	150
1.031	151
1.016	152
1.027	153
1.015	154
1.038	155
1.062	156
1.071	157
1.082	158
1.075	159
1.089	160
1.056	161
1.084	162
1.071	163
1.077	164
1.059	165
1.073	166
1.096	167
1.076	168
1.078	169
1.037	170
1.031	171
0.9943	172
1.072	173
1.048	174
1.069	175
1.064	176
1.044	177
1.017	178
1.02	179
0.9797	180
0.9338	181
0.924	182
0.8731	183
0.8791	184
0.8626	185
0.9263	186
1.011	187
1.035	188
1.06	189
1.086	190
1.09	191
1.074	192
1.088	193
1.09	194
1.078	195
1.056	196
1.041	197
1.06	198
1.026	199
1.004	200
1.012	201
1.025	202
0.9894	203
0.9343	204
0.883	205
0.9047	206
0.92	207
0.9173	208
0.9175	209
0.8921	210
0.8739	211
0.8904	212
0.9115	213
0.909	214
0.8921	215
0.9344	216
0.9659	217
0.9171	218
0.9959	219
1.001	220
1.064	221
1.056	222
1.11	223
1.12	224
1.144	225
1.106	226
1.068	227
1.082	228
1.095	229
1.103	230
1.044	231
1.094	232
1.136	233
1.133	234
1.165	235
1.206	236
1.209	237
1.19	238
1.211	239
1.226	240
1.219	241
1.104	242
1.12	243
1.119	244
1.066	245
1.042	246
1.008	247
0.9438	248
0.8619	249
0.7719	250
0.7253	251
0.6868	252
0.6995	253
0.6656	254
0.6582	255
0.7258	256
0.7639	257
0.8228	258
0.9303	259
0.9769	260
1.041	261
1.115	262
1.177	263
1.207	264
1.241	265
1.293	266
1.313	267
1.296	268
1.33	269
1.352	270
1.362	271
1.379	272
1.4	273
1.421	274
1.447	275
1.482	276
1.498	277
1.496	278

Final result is 1.01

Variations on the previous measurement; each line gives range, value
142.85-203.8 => 1.04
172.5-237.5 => 1.02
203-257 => 0.991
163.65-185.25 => 1.02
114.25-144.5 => 0.965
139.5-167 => 1.06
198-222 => 0.952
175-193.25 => 0.999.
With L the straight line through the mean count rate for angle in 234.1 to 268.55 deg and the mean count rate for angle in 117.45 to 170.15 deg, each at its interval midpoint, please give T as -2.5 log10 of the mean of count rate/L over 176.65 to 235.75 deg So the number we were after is 0.013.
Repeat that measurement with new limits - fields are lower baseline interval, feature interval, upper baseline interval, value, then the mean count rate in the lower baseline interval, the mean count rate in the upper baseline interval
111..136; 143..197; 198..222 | -0.102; 0.939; 0.952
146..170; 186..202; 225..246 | 0.045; 1.06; 1.13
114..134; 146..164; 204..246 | -0.089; 0.942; 1.05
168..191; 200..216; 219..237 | 0.147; 1.01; 1.1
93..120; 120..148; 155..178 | -0.004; 0.917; 1.06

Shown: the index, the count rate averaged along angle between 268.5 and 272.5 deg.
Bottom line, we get 1.36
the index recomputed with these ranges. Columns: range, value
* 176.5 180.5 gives 1.02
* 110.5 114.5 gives 0.921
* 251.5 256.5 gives 0.687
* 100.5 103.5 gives 0.909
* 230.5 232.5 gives 1.07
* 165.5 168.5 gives 1.08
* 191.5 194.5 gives 1.08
